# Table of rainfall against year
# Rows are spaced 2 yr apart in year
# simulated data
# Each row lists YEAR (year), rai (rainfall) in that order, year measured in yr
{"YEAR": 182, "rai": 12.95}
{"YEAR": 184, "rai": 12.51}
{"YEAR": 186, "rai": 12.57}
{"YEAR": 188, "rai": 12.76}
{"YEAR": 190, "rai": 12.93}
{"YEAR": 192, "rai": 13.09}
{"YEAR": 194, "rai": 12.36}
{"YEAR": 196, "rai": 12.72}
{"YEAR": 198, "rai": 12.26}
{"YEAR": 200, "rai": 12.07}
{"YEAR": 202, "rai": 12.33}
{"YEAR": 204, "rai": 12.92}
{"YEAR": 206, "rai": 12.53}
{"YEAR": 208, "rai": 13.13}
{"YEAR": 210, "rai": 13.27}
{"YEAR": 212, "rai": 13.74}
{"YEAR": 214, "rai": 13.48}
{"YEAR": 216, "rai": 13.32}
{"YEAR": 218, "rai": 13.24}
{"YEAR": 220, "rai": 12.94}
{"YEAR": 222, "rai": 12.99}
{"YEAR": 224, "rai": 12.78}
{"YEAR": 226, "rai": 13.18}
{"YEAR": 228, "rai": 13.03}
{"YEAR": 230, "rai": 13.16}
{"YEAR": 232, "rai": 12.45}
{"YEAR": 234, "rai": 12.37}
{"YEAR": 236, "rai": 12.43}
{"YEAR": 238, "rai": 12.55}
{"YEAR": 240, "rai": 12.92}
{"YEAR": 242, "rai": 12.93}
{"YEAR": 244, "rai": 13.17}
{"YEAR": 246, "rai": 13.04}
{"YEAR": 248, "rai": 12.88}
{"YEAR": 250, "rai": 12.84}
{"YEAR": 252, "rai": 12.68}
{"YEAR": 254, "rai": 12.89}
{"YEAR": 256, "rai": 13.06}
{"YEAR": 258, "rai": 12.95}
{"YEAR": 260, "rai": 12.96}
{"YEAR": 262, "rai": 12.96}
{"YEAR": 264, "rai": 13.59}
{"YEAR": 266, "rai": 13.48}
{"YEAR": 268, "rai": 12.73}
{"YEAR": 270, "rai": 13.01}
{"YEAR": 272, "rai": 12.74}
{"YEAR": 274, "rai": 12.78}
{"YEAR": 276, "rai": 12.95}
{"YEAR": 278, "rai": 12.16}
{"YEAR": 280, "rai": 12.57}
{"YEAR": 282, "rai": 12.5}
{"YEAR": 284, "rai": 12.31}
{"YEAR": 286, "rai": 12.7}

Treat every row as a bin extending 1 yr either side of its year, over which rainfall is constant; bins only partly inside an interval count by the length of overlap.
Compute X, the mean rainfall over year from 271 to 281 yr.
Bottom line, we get 12.6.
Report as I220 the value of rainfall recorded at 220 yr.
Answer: 12.94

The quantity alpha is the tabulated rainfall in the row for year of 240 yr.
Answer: 12.92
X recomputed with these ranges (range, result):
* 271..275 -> 12.8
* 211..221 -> 13.3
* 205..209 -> 12.8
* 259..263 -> 13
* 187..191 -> 12.8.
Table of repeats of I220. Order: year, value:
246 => 13.04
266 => 13.48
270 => 13.01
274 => 12.78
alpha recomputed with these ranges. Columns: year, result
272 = 12.74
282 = 12.5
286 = 12.7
